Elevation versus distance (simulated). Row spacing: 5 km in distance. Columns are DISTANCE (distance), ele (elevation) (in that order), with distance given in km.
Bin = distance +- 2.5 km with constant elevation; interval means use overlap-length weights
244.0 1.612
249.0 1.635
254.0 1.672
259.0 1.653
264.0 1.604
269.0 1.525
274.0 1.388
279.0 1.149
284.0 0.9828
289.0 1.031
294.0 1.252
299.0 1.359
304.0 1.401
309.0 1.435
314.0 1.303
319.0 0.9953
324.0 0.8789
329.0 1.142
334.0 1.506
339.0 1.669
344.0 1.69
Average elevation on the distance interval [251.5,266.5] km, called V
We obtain 1.64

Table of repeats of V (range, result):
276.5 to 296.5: 1.1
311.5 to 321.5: 1.15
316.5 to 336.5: 1.13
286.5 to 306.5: 1.26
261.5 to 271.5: 1.56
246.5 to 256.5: 1.65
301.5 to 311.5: 1.42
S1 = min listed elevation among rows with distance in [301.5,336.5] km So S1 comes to 0.8789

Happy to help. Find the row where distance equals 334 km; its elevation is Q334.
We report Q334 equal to 1.506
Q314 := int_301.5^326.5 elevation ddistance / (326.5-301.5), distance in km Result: 1.2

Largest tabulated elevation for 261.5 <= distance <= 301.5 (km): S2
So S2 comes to 1.604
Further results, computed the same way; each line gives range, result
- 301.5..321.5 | 1.435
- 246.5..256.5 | 1.672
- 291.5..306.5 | 1.401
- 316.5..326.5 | 0.9953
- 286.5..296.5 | 1.252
